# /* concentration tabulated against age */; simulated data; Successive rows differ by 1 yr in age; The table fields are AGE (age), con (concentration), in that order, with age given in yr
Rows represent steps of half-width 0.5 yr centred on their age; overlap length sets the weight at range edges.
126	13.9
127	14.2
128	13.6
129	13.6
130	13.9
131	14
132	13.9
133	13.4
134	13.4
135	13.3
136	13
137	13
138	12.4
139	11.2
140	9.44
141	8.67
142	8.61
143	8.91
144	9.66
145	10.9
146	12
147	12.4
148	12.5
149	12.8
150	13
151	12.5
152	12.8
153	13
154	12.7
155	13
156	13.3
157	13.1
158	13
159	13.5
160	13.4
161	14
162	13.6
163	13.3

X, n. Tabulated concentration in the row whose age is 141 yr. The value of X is 8.67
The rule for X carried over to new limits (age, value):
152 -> 12.8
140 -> 9.44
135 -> 13.3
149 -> 12.8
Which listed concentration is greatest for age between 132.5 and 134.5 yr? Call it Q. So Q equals 13.4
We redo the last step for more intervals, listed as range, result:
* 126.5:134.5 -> 14.2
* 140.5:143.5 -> 8.91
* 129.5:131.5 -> 14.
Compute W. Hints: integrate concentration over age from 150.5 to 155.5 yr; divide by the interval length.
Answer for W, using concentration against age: 12.8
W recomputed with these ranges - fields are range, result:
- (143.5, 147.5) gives 11.2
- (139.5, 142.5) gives 8.91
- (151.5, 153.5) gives 12.9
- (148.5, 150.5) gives 12.9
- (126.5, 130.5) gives 13.8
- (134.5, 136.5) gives 13.2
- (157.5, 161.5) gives 13.5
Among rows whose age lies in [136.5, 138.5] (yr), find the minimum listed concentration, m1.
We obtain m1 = 12.4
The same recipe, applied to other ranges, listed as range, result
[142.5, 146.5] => 8.91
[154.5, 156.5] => 13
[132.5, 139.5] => 11.2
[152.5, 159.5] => 12.7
